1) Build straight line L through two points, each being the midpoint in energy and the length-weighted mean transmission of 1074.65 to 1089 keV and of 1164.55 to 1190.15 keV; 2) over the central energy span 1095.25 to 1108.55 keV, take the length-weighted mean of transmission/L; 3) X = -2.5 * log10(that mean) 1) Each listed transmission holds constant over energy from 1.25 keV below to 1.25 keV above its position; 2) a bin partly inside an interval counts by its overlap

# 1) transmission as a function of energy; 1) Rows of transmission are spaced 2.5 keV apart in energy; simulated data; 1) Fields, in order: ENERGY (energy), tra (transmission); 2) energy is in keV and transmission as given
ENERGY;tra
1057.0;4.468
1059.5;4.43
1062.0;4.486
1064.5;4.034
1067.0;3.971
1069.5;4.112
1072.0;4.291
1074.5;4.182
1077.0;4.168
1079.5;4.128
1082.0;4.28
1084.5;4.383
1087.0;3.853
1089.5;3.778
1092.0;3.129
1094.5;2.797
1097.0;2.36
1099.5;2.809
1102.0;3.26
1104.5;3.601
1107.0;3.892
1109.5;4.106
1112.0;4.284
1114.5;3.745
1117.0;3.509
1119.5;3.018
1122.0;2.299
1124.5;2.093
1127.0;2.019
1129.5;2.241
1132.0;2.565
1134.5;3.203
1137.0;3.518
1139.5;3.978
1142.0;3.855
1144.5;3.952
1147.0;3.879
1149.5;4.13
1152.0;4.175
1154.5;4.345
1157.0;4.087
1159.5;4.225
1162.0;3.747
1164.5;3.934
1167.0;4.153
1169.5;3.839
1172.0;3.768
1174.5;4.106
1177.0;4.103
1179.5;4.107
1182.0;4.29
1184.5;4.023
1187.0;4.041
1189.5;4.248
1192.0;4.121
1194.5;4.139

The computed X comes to 0.28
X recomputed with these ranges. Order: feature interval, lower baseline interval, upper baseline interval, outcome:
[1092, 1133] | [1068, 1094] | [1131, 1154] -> 0.259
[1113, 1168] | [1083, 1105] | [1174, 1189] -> 0.084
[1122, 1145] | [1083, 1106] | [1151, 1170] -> 0.262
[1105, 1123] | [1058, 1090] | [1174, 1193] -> 0.165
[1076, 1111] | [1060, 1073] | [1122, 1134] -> -0.082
